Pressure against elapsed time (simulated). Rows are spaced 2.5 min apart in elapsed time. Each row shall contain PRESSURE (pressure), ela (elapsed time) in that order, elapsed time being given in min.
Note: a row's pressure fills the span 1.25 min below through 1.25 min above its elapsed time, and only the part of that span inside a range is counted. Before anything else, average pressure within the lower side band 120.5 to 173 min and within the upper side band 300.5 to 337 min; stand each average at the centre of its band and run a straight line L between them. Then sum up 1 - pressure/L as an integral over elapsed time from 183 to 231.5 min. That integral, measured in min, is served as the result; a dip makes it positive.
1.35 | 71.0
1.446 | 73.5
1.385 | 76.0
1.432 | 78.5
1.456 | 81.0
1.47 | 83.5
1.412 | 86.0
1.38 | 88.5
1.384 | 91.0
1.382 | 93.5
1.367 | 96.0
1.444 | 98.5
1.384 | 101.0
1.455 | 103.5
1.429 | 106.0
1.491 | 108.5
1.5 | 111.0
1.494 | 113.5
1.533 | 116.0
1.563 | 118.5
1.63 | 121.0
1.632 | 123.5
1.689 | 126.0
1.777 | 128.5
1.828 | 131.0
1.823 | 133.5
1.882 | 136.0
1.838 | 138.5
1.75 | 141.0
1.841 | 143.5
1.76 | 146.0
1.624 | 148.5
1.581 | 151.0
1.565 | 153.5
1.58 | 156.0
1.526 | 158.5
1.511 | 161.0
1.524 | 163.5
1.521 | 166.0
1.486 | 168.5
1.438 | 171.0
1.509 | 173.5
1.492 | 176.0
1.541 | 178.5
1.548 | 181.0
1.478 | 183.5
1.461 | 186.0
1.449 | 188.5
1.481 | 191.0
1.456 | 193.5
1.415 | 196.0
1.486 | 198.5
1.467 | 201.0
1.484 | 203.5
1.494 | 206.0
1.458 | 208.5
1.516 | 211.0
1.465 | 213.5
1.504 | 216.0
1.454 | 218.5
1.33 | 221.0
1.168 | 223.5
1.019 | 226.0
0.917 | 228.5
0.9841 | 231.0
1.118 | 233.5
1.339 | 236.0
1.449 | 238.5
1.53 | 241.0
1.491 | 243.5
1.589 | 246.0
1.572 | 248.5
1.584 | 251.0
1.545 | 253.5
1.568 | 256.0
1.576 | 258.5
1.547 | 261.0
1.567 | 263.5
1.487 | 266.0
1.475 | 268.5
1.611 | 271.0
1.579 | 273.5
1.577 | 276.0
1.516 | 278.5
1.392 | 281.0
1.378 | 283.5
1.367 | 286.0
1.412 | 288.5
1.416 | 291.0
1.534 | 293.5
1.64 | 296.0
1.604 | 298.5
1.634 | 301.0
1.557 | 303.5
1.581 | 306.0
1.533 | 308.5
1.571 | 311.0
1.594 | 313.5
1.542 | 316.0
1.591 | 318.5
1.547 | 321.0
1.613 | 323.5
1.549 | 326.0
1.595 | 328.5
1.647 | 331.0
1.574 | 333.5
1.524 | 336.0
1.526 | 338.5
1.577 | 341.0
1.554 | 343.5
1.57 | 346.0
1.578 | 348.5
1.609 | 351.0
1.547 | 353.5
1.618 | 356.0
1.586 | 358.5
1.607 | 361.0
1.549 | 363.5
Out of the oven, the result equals 7.4 min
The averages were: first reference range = 1.66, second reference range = 1.58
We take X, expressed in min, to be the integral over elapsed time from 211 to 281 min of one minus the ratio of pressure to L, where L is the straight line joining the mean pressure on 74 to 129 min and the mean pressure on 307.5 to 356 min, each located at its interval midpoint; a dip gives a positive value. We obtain 5.0 min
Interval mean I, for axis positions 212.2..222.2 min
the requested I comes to 1.44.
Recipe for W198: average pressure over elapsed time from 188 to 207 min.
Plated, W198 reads 1.47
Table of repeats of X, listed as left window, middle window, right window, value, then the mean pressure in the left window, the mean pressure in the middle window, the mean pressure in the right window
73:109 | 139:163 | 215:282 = -3.7 min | 1.42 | 1.64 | 1.43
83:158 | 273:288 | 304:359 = 1.1 min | 1.58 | 1.46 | 1.57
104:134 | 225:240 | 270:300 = 3.8 min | 1.61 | 1.15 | 1.5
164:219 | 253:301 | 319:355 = 0.6 min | 1.48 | 1.52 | 1.57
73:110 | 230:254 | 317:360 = 1.5 min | 1.42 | 1.42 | 1.58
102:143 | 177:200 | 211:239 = -1.4 min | 1.65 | 1.48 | 1.26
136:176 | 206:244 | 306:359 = 6.6 min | 1.61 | 1.32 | 1.57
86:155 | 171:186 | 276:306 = 0.6 min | 1.59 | 1.5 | 1.5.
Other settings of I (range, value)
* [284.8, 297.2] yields 1.47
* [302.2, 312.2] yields 1.56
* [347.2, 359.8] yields 1.59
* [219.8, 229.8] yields 1.11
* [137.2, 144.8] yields 1.81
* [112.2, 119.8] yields 1.53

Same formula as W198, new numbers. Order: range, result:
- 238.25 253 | 1.54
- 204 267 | 1.41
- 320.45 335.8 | 1.59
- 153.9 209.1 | 1.49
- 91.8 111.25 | 1.43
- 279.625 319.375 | 1.52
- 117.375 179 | 1.64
